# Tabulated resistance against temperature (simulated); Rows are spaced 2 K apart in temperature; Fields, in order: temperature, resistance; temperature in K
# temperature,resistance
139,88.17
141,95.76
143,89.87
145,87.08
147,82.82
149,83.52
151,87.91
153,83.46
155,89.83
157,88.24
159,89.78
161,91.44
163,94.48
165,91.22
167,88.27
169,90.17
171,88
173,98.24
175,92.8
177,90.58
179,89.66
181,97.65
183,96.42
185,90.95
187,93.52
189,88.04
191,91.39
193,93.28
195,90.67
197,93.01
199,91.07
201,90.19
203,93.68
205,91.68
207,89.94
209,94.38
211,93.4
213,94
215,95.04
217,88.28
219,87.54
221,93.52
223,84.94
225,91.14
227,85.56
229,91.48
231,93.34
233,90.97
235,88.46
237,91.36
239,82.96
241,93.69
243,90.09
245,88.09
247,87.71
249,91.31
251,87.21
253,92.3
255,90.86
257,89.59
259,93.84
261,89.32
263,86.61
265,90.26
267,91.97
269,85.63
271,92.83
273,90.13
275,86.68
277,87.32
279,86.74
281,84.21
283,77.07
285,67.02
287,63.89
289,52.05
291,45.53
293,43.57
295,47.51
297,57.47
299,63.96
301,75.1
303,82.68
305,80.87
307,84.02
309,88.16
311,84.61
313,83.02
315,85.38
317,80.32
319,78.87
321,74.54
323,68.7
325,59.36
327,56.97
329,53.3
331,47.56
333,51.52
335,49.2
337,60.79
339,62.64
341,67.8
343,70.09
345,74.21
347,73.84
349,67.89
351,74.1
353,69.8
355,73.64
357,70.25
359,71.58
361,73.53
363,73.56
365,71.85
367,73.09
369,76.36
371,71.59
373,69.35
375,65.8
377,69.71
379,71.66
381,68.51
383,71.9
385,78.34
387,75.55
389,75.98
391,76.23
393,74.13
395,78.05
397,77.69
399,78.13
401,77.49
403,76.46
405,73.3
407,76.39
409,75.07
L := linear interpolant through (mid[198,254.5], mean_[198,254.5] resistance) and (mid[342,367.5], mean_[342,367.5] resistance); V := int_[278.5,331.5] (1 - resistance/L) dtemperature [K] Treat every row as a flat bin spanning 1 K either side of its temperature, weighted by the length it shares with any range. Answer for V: 6.5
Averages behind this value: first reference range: 90.5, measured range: 69.4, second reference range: 72.1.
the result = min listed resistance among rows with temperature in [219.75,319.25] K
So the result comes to 43.57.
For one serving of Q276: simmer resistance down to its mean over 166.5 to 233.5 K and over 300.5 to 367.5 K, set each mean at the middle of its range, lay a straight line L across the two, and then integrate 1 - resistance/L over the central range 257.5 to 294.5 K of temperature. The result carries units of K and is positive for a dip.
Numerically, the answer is 0.83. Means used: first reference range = 91.6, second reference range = 70.9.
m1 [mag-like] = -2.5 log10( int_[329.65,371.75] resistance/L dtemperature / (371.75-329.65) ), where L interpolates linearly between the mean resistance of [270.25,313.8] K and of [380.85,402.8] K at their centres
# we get 0.11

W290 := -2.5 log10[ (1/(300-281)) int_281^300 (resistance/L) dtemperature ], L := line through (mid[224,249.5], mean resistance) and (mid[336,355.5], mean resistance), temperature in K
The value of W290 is 0.33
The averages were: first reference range 89.7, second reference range 69.4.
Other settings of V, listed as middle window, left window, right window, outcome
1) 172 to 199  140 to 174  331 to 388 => -1.9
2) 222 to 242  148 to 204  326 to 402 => -1.1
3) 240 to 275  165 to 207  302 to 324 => -1.7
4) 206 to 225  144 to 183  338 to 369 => -1.4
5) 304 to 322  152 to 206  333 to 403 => -1.2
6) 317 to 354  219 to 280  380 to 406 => 7.4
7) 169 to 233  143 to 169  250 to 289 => -3.4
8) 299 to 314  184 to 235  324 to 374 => -1.5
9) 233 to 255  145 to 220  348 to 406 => -1.1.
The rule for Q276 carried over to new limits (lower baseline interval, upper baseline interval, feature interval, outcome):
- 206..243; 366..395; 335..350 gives 2.0 K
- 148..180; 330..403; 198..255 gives -4.5 K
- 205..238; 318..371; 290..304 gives 3.1 K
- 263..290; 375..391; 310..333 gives 2.5 K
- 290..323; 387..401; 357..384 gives 1.5 K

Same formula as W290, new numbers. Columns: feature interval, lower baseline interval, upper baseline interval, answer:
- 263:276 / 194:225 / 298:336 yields -0.12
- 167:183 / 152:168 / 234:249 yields -0.04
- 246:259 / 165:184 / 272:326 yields -0.12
